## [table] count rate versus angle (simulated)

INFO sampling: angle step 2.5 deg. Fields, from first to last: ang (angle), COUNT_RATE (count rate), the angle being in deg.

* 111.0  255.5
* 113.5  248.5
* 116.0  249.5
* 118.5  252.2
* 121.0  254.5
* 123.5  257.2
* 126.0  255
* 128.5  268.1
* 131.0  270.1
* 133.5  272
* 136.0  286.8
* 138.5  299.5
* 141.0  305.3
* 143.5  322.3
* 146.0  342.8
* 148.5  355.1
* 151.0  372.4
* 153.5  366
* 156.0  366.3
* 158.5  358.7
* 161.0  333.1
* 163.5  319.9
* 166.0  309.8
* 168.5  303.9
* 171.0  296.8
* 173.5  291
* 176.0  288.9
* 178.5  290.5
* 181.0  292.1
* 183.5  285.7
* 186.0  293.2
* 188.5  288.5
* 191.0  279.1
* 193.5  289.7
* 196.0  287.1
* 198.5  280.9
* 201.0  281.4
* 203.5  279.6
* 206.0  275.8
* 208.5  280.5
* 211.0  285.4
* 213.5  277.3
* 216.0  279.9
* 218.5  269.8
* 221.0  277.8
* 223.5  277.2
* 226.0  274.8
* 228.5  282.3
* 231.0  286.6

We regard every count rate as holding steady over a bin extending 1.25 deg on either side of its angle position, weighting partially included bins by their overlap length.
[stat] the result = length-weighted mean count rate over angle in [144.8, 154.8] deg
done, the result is 359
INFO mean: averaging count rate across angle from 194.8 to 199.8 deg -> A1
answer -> 284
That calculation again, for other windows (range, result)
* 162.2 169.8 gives 311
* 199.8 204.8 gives 280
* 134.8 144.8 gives 304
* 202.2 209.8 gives 279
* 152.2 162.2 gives 356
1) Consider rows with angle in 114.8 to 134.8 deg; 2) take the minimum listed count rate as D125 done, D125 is 249.5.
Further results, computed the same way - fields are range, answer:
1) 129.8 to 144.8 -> 270.1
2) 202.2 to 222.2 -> 269.8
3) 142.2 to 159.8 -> 322.3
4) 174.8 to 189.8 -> 285.7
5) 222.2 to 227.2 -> 274.8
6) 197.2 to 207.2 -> 275.8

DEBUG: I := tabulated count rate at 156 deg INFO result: 366.3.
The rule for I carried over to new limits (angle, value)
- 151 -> 372.4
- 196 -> 287.1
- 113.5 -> 248.5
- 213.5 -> 277.3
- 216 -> 279.9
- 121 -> 254.5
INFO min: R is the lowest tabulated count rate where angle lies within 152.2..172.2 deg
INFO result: 296.8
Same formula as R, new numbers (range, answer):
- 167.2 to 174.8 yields 291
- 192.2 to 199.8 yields 280.9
